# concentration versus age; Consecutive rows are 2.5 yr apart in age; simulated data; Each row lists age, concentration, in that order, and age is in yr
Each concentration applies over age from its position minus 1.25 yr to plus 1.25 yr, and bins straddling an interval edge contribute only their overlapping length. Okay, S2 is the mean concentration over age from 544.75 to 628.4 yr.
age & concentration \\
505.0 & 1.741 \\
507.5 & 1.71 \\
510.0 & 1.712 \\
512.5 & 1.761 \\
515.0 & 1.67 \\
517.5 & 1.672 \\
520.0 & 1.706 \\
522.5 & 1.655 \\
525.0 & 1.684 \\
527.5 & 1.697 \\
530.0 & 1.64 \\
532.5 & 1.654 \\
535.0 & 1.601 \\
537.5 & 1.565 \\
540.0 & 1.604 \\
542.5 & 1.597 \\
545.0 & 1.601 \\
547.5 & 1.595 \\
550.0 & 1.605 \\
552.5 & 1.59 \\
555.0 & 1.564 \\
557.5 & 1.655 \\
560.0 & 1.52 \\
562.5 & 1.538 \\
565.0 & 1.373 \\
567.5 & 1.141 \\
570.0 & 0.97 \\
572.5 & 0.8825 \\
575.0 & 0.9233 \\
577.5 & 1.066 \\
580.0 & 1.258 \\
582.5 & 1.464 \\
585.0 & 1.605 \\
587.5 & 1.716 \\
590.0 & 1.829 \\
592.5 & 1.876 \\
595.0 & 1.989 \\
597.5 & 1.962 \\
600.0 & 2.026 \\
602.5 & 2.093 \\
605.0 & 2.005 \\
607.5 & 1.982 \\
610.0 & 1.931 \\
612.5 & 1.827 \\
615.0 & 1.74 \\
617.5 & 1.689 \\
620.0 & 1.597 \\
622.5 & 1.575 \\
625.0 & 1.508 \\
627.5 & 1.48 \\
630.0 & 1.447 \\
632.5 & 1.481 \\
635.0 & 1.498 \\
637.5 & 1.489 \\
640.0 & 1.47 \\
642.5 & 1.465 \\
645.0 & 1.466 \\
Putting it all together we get 1.59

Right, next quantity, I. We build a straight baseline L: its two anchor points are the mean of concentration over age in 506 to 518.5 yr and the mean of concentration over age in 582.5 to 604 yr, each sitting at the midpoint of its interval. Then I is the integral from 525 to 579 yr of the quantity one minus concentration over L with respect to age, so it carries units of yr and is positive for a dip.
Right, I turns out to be 9.9 yr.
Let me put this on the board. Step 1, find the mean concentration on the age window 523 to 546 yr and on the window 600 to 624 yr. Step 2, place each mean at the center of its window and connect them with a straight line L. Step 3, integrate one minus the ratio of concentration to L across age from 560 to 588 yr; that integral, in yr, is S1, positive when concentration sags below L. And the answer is 7.55 yr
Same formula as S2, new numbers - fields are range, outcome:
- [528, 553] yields 1.61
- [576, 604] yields 1.71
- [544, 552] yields 1.6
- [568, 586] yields 1.16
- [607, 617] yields 1.85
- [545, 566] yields 1.56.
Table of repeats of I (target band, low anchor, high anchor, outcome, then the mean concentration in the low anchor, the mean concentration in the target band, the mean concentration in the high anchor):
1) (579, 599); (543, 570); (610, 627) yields -1.69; 1.5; 1.72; 1.67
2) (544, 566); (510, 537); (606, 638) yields 1.33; 1.67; 1.56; 1.64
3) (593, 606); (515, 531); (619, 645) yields -3.82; 1.68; 2.01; 1.5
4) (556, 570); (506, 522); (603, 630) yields 2.54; 1.7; 1.41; 1.73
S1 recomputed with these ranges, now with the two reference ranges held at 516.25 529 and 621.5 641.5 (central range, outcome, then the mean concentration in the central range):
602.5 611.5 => -2.64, 1.99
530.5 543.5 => 0.40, 1.61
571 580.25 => 3.39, 1.01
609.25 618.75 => -1.66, 1.79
